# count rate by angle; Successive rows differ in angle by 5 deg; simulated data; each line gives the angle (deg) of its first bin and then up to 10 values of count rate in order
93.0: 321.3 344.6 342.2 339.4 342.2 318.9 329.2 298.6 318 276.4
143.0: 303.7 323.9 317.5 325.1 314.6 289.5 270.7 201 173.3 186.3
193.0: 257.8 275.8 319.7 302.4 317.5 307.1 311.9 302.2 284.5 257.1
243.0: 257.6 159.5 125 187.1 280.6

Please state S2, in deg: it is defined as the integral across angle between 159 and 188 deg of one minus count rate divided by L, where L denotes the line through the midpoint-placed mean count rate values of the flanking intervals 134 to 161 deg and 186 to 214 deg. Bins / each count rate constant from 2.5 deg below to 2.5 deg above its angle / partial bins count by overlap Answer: 4.5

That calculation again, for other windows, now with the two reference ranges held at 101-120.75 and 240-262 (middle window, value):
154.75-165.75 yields -1.3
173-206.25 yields 1.6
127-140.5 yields 0.6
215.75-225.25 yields -3.7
